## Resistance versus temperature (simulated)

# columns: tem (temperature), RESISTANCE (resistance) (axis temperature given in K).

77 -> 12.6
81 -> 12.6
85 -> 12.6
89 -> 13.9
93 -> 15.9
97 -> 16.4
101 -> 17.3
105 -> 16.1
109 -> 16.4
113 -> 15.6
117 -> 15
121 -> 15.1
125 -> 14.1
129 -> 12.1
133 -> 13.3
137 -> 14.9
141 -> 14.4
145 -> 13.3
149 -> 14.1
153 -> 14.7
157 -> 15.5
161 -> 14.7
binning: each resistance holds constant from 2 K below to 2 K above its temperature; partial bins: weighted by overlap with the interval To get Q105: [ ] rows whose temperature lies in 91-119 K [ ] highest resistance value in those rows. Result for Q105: 17.3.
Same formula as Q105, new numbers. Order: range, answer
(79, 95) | 15.9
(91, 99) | 16.4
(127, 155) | 14.9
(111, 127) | 15.6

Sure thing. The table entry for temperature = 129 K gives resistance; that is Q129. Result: 12.1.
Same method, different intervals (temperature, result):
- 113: 15.6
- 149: 14.1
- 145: 13.3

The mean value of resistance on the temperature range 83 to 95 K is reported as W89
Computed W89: 14.1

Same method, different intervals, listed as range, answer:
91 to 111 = 16.4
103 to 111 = 16.2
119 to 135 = 13.7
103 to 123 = 15.6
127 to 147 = 13.6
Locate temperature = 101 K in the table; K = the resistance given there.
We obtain 17.3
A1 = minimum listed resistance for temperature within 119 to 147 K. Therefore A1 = 12.1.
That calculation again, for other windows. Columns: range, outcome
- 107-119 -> 15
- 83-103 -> 12.6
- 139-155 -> 13.3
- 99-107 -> 16.1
